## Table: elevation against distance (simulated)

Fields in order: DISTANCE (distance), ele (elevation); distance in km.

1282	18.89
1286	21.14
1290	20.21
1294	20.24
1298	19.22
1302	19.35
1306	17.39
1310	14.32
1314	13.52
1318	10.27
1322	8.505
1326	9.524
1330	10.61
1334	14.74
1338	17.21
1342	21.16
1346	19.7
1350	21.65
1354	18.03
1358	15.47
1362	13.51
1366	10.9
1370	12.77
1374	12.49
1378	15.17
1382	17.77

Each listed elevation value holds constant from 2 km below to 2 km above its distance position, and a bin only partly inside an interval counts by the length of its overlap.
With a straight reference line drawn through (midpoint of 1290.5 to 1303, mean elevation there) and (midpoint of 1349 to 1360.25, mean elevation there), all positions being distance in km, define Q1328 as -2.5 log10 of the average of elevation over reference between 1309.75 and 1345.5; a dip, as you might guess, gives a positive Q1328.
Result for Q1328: 0.35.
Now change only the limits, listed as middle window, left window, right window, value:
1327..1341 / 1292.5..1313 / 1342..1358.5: 0.295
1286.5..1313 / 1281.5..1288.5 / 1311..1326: -0.148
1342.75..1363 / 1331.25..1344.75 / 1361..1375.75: -0.203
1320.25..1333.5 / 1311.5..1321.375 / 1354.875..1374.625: 0.178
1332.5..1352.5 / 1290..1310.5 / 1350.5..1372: -0.198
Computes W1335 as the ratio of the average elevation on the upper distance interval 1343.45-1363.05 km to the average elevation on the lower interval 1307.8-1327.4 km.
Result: 1.58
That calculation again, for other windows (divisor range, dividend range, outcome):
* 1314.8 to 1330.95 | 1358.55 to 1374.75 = 1.27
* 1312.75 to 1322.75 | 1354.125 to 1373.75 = 1.25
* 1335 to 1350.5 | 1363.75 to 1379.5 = 0.66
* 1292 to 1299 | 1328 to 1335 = 0.63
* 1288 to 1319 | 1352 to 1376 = 0.81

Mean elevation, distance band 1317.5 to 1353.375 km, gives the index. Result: 15.1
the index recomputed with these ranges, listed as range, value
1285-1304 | 20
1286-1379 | 15.6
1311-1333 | 10.9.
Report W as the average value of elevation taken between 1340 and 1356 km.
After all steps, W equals 20.1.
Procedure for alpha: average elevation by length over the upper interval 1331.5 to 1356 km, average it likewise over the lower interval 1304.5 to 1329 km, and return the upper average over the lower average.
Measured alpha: 1.54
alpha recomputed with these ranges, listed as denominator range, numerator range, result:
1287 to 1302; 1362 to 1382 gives 0.67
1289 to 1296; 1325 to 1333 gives 0.53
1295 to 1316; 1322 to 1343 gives 0.81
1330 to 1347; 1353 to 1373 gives 0.80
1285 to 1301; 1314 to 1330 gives 0.50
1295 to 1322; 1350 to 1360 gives 1.16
